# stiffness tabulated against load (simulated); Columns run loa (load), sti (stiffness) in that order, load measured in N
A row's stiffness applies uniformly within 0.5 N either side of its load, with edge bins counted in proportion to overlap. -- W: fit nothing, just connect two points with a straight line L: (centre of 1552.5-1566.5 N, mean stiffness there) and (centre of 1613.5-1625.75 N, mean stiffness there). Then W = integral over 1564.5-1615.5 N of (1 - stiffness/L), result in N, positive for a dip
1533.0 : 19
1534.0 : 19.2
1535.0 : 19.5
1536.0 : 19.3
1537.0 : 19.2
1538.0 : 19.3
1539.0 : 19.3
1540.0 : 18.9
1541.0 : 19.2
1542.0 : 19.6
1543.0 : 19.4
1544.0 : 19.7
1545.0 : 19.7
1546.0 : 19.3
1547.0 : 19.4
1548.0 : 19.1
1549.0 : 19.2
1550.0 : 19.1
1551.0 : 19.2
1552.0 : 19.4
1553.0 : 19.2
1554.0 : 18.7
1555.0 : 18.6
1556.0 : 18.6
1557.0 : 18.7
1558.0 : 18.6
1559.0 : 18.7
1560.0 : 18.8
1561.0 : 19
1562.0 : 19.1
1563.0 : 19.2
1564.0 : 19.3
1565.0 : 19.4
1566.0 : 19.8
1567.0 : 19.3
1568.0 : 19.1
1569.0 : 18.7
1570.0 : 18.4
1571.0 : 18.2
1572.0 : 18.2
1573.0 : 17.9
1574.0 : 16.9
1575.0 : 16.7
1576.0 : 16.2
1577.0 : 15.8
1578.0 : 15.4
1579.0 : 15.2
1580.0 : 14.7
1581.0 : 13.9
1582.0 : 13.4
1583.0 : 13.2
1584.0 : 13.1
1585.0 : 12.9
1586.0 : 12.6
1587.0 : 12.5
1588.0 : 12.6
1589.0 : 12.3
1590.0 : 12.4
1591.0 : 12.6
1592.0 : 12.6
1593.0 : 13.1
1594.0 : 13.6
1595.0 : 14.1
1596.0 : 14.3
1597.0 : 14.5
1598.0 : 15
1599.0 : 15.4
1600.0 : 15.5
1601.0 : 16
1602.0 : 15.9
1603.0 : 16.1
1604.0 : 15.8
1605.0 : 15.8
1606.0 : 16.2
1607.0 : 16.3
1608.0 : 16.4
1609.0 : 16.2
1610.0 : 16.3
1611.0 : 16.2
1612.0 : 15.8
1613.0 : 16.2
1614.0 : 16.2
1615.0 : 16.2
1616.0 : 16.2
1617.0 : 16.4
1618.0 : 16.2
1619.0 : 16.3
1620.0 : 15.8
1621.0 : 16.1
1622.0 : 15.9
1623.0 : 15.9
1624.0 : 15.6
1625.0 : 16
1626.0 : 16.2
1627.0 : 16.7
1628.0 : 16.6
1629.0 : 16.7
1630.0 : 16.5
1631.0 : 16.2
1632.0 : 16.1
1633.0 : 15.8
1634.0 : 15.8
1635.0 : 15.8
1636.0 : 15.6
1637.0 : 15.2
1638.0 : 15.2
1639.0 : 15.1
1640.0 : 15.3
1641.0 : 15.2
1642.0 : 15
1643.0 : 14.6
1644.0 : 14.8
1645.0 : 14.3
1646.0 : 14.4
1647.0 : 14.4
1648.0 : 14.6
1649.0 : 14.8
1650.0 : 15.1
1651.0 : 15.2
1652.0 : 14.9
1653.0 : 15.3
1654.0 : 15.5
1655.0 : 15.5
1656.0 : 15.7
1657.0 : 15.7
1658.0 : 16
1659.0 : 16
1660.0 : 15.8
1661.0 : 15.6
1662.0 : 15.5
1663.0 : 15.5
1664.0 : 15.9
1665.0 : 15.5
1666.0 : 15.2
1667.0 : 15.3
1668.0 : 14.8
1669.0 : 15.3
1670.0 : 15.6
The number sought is 5.8 N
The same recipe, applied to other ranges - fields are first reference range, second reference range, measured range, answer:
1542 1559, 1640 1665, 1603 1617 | 0.6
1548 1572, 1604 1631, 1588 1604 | 2.8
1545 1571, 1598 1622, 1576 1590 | 3.1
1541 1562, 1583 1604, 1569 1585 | 0.2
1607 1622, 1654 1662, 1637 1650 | 0.9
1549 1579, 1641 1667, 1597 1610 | 0.9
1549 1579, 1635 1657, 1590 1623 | 2.4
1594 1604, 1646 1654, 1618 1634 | -1.2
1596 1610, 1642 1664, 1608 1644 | -0.9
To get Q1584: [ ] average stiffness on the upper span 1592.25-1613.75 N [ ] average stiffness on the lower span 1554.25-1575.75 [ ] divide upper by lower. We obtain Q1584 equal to 0.83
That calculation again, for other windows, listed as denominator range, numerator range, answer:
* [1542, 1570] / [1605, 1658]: 0.82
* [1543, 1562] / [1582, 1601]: 0.71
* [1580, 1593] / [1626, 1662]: 1.20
